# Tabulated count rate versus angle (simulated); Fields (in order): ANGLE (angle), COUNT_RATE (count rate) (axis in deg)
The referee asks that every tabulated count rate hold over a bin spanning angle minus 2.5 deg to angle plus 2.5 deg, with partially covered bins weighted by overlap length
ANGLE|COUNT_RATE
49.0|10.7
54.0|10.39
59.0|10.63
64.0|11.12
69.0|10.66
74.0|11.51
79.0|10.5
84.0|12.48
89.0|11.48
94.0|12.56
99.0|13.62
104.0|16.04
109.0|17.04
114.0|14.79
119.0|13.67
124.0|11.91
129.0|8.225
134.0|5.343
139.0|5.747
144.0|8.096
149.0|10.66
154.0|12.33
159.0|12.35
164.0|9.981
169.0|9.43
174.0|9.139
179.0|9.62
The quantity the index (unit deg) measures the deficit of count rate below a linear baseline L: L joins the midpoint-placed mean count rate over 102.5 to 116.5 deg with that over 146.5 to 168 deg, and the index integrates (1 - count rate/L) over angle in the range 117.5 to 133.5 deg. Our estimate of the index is 4.52 deg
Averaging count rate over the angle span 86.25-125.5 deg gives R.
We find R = 13.9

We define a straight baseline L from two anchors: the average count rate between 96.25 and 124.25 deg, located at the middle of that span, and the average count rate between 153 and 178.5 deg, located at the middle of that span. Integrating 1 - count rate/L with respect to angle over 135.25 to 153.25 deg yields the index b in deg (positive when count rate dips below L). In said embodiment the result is 5.4 deg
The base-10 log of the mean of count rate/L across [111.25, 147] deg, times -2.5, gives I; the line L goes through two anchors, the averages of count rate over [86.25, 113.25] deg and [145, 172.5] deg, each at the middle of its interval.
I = 0.28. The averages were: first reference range 14.2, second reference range 10.7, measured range 9.75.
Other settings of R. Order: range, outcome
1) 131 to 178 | 9.23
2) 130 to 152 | 7.62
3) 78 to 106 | 12.8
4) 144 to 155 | 10.6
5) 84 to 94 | 12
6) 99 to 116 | 15.6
